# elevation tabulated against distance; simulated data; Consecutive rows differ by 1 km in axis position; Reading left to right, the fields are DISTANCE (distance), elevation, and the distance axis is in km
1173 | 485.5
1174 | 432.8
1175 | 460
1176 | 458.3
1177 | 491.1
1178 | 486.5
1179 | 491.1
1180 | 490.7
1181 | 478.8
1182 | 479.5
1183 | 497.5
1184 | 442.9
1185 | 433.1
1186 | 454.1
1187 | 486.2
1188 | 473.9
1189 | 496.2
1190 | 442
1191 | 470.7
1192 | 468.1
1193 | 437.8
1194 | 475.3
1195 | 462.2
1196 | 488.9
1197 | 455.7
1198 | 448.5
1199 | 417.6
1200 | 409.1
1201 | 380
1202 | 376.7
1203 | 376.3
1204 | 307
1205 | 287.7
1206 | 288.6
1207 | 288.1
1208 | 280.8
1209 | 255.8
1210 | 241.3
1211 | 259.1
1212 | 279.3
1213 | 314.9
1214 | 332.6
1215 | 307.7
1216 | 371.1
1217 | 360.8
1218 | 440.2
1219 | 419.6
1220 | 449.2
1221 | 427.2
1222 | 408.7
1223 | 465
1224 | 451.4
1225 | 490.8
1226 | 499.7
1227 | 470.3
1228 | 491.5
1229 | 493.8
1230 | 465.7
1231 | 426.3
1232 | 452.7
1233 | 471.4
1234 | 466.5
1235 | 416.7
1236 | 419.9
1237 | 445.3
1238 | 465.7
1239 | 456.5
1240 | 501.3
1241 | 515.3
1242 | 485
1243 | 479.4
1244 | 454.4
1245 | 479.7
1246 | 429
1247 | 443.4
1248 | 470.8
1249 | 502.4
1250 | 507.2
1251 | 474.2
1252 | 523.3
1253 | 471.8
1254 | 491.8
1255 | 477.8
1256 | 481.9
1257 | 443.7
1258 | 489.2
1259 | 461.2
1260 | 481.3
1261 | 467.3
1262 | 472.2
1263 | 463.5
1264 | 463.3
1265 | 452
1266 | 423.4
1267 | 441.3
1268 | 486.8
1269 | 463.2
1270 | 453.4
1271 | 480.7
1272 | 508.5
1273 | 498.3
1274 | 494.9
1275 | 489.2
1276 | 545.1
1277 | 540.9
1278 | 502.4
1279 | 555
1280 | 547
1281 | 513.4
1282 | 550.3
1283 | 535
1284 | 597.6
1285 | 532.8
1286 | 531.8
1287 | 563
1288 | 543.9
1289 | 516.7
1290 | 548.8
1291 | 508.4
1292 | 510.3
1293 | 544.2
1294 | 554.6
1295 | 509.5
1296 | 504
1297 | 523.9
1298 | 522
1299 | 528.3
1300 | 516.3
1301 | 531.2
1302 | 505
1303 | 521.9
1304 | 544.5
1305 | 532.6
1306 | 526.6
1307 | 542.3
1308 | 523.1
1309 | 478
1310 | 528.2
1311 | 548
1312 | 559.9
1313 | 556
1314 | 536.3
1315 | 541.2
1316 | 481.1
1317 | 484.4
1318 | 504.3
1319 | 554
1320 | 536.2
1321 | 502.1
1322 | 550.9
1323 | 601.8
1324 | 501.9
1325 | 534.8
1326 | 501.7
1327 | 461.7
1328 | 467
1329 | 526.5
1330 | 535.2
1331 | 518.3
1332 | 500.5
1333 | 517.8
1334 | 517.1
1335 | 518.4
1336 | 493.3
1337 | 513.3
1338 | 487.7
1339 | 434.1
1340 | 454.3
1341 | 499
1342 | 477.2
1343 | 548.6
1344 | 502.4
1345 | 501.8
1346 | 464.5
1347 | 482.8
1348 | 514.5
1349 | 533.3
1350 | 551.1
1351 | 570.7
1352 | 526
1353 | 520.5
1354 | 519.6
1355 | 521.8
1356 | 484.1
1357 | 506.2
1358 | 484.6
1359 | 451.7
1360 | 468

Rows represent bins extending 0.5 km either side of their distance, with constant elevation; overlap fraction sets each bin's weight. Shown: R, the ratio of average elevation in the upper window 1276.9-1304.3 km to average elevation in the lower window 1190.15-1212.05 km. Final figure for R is 1.42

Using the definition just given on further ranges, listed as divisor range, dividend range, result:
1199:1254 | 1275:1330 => 1.27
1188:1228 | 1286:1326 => 1.34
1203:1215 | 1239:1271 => 1.63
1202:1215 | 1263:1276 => 1.60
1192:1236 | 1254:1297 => 1.26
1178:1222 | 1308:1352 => 1.28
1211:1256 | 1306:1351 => 1.15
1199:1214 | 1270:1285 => 1.66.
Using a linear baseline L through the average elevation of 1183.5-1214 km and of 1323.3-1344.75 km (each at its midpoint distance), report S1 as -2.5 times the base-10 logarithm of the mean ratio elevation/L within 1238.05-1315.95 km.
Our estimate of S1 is -0.11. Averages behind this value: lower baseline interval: 389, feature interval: 505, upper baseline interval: 501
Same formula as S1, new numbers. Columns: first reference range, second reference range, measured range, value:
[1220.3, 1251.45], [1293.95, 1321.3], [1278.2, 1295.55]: -0.06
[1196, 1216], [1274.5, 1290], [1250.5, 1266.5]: 0.01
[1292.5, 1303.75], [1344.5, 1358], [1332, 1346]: 0.04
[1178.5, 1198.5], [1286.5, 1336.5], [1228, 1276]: 0.06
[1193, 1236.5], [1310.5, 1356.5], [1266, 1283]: -0.10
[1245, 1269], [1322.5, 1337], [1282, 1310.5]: -0.08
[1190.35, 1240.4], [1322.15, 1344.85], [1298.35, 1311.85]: -0.09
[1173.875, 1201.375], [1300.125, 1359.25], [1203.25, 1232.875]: 0.24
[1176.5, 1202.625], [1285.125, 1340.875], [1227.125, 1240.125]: 0.05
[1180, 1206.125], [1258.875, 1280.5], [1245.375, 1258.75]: -0.01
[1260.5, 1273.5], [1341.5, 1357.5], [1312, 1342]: -0.02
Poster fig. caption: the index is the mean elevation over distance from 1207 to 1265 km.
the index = 436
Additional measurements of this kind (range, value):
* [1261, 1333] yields 516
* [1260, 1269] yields 460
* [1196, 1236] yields 392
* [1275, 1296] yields 536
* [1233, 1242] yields 463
